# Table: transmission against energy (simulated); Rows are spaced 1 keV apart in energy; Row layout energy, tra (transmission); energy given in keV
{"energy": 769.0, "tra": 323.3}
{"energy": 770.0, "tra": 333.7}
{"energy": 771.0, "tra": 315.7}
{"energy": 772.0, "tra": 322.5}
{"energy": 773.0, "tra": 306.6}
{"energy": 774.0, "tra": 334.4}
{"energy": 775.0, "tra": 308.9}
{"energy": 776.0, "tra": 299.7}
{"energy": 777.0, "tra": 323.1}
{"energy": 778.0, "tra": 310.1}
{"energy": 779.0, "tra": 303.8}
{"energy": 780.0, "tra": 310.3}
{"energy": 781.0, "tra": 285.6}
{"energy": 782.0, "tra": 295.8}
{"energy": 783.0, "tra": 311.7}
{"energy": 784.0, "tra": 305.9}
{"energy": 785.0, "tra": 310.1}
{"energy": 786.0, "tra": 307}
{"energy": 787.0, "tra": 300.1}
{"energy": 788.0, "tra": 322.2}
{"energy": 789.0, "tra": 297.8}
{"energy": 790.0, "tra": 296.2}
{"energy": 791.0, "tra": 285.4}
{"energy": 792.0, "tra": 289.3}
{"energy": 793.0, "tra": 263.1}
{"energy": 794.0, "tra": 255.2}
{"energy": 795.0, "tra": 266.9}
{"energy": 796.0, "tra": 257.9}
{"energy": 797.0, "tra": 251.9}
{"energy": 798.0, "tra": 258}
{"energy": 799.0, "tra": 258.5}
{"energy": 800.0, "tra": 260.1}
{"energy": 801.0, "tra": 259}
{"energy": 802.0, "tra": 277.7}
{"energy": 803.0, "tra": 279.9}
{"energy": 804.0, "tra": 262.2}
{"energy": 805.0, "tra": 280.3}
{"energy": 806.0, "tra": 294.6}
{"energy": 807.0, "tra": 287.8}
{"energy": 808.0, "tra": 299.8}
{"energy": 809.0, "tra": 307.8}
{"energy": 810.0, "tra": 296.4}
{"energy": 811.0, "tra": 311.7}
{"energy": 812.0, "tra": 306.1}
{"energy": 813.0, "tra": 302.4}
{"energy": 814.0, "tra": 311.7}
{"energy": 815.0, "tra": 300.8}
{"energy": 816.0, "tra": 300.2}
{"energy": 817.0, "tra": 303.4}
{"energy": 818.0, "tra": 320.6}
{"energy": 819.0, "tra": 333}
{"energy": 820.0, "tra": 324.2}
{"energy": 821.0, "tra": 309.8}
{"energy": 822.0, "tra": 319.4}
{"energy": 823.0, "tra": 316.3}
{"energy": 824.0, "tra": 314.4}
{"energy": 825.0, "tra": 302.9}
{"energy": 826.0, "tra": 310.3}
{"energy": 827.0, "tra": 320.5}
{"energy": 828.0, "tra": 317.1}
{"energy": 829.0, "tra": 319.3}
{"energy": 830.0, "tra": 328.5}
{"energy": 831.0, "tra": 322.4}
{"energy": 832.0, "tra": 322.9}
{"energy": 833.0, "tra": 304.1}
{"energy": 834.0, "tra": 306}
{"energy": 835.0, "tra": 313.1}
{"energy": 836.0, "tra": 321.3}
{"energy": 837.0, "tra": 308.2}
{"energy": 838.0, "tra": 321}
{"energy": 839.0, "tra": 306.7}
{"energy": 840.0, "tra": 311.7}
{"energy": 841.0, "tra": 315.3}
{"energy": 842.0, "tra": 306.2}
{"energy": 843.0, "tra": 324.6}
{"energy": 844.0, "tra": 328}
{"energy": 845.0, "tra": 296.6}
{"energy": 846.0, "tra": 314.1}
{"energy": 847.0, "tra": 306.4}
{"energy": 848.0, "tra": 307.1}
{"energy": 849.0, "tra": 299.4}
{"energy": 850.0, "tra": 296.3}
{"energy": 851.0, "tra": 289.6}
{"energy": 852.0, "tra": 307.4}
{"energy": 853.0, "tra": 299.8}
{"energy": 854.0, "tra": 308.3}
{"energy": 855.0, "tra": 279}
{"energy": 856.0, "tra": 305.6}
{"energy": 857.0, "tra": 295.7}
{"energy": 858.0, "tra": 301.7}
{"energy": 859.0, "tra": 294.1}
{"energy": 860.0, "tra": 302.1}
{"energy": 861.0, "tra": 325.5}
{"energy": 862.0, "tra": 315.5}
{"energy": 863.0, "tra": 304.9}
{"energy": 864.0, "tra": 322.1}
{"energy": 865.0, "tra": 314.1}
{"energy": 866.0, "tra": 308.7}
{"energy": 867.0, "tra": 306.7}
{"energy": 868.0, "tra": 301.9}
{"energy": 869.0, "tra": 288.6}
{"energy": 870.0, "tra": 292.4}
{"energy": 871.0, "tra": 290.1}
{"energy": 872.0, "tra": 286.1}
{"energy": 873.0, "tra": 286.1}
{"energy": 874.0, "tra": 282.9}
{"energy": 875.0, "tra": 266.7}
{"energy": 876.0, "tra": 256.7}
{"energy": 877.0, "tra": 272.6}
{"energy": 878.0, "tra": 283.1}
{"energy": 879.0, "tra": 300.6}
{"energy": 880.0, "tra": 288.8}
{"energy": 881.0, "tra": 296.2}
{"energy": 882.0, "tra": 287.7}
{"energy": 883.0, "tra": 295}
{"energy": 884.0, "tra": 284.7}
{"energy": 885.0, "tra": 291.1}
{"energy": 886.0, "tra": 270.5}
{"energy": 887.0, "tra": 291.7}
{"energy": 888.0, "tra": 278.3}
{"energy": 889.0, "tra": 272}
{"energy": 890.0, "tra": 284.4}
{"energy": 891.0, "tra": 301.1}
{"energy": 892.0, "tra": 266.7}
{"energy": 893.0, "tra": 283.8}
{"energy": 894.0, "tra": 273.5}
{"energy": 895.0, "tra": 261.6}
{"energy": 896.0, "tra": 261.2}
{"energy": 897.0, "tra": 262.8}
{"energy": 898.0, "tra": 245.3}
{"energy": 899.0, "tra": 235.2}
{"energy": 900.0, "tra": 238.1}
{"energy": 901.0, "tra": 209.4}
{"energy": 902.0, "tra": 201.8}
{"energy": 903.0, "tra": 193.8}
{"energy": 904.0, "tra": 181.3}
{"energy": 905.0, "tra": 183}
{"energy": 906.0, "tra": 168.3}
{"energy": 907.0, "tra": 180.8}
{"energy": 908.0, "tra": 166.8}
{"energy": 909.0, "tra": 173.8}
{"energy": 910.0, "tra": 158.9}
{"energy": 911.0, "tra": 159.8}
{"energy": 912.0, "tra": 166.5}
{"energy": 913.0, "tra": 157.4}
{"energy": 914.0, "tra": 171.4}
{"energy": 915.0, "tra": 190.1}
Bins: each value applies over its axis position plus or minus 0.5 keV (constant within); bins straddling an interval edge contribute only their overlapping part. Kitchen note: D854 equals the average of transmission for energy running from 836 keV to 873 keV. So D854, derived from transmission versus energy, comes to 305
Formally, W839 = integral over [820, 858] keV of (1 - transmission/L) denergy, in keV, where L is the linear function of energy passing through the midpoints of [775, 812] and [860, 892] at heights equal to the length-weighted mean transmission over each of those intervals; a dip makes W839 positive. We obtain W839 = -2.6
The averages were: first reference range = 289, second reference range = 292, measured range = 310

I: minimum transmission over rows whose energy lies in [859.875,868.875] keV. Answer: 301.9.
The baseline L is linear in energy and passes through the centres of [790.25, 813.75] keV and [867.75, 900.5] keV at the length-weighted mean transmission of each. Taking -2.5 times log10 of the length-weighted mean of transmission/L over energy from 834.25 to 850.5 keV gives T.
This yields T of -0.12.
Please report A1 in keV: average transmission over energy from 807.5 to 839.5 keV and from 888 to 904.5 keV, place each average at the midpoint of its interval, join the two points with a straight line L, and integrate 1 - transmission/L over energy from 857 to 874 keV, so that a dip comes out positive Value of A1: -1.6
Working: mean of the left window 313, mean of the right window 249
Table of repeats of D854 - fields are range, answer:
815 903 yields 295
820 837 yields 316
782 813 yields 286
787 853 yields 300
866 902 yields 276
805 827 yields 308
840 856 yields 305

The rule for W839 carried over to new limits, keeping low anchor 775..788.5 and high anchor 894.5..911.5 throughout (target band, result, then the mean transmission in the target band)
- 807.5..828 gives -2.6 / 311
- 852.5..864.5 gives -3.1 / 305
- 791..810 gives 1.1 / 274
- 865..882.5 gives -4.5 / 289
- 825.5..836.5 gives -2.1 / 317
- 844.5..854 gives -2.0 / 302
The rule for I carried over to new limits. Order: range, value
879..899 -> 235.2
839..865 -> 279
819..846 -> 296.6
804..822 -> 262.2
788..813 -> 251.9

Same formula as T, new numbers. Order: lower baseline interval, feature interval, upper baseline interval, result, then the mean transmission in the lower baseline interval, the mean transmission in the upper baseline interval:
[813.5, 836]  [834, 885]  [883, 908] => -0.07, 315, 246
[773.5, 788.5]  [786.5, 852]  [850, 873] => 0.02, 309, 301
